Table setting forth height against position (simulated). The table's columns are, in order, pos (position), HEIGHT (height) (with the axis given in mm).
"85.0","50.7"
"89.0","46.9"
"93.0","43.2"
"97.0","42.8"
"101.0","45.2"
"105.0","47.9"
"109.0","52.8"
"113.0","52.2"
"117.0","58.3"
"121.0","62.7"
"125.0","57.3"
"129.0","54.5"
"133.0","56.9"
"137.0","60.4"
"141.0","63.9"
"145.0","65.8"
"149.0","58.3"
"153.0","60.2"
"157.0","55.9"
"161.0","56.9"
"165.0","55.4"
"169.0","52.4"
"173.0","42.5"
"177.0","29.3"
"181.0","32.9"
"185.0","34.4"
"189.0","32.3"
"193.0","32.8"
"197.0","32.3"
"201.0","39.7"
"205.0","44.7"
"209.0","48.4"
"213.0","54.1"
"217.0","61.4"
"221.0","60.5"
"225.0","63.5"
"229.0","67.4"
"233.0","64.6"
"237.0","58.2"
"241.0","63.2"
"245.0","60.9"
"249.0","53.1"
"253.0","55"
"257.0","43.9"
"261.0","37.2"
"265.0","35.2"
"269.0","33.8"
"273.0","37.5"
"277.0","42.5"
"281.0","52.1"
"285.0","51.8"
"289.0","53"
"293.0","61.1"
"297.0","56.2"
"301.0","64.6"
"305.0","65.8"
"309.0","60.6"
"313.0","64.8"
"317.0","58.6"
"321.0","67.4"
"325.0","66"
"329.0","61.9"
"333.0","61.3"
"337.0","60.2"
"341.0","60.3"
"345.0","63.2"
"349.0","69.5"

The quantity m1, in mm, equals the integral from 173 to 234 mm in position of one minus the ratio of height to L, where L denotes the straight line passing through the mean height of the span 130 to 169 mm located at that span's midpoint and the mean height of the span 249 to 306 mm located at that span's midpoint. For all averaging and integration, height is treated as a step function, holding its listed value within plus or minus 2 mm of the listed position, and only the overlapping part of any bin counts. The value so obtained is 9.2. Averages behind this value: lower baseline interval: 58.8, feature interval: 46.1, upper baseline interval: 49.1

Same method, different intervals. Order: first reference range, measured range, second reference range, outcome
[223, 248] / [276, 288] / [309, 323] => 2.5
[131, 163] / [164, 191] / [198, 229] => 8.4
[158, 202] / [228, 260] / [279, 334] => -4.5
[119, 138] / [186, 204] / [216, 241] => 7.8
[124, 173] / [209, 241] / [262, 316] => -3.6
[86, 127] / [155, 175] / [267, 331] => -0.1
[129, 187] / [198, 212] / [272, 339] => 2.6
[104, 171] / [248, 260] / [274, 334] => 1.9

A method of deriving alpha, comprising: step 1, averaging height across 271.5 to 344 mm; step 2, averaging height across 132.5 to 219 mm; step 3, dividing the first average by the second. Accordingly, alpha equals 1.20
